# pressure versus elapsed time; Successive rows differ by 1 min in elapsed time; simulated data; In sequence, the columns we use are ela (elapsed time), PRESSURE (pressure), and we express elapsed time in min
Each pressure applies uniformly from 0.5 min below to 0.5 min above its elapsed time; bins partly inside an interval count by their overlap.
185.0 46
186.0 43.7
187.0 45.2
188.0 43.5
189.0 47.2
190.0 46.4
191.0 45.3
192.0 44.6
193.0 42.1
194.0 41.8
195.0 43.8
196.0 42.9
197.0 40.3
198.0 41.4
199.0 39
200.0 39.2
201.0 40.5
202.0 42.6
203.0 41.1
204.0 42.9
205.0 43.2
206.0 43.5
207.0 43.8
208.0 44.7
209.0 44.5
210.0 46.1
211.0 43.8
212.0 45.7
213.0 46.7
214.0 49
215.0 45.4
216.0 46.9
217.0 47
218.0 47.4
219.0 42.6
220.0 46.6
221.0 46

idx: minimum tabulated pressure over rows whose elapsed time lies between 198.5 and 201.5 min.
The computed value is 39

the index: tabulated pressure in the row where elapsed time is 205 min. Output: 43.2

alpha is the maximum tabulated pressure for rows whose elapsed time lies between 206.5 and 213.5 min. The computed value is 46.7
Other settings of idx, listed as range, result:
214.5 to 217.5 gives 45.4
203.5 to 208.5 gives 42.9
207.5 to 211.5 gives 43.8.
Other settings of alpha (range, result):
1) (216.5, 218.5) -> 47.4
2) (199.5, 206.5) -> 43.5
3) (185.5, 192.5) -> 47.2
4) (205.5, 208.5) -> 44.7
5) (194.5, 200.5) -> 43.8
